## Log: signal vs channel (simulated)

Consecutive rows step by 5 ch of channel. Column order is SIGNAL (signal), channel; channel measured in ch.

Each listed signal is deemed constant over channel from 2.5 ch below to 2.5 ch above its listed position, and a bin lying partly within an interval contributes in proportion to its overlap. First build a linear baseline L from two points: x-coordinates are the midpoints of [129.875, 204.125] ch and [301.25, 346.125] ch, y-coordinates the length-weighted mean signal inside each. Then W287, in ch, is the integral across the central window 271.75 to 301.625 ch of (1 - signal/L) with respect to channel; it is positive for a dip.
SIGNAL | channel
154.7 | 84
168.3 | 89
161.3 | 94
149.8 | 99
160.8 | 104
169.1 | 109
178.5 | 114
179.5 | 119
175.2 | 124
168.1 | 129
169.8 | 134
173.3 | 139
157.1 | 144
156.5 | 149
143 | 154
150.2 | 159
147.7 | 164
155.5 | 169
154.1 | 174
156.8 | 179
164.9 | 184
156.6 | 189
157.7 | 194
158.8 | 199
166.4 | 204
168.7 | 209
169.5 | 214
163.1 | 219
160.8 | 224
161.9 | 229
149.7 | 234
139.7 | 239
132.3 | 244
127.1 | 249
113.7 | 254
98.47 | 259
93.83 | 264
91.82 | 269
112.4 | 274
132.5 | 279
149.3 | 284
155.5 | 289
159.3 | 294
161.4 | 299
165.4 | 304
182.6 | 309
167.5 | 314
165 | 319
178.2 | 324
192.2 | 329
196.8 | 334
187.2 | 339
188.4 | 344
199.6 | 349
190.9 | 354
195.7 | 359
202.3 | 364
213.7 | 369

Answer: 5.05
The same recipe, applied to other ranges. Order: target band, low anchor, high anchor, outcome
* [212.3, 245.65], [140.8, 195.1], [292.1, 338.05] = 1.83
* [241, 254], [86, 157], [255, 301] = 0.75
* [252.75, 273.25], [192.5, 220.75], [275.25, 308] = 7.50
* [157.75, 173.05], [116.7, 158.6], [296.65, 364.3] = 1.44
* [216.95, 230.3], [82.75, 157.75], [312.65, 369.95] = 1.08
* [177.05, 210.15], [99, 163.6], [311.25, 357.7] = 1.81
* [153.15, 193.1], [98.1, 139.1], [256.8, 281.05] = -2.20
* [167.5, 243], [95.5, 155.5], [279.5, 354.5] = 4.75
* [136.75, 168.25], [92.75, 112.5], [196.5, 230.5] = 1.55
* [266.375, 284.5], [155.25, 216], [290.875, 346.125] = 5.57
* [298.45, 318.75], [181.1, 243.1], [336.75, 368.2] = 1.59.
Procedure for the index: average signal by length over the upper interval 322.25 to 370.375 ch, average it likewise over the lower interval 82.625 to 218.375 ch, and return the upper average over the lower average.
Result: 1.2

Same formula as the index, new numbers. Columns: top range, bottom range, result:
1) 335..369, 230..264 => 1.55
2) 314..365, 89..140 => 1.12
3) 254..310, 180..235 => 0.83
